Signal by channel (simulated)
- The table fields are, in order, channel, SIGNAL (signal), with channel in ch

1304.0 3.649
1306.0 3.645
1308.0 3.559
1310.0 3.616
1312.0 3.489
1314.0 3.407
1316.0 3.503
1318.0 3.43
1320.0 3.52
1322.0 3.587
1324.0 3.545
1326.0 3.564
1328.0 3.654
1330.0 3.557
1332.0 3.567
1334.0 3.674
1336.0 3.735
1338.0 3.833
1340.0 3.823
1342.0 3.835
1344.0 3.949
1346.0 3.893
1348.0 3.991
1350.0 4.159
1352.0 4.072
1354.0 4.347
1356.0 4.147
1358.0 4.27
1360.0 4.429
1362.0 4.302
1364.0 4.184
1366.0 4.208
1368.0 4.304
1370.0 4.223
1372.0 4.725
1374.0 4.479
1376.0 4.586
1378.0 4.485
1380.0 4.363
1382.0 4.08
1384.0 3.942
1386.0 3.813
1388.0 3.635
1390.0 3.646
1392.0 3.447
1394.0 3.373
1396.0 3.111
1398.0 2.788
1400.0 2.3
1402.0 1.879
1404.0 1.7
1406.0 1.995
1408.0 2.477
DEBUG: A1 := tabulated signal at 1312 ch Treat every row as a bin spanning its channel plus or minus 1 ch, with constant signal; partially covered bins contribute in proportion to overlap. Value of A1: 3.489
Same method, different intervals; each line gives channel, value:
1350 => 4.159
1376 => 4.586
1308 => 3.559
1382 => 4.08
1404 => 1.7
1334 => 3.674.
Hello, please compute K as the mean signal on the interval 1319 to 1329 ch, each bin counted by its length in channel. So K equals 3.57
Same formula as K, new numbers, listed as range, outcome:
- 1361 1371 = 4.24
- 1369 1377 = 4.5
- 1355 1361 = 4.28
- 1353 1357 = 4.25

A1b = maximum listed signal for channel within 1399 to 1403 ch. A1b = 2.3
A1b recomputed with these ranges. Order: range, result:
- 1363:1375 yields 4.725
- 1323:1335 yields 3.674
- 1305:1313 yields 3.645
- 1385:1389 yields 3.813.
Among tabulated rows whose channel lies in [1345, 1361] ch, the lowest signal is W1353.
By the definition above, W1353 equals 3.893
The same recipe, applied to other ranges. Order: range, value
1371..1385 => 3.942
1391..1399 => 2.788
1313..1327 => 3.407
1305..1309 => 3.559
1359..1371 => 4.184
